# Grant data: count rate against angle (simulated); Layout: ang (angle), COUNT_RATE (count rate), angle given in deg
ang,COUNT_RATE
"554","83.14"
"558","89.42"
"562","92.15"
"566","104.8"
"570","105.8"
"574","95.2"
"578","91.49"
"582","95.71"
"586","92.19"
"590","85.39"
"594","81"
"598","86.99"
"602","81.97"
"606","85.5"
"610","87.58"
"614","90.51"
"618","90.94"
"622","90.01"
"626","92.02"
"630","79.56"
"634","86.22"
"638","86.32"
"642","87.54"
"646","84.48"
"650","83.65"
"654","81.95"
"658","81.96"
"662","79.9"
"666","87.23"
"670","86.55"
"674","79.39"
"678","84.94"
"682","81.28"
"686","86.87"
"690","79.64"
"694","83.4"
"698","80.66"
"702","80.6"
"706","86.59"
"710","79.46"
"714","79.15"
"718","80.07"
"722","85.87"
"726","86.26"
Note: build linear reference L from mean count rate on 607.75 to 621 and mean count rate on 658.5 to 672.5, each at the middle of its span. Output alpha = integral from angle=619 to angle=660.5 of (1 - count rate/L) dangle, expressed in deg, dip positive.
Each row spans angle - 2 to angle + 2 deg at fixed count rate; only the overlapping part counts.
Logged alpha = 0.70 deg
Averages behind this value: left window 89.6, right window 84.1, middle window 85.4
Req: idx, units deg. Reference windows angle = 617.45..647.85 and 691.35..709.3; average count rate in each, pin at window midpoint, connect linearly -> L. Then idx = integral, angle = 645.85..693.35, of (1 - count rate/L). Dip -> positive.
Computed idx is 0.8 deg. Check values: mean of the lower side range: 87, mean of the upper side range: 82.5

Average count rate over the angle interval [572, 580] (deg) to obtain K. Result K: 93.3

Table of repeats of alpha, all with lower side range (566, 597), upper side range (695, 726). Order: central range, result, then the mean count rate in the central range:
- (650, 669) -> 0.7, 83.1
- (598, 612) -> 0.9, 85.3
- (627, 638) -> 0.5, 84.3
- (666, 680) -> 0.2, 84.1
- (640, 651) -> 0.3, 85.4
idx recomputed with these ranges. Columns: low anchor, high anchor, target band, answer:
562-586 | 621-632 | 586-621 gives 1.8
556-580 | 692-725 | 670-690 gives 0.4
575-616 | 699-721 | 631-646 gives -0.1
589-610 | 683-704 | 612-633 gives -1.2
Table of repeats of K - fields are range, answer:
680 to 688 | 84.1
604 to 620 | 88.6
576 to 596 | 89.2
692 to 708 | 82.8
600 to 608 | 83.7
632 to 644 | 86.7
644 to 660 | 83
